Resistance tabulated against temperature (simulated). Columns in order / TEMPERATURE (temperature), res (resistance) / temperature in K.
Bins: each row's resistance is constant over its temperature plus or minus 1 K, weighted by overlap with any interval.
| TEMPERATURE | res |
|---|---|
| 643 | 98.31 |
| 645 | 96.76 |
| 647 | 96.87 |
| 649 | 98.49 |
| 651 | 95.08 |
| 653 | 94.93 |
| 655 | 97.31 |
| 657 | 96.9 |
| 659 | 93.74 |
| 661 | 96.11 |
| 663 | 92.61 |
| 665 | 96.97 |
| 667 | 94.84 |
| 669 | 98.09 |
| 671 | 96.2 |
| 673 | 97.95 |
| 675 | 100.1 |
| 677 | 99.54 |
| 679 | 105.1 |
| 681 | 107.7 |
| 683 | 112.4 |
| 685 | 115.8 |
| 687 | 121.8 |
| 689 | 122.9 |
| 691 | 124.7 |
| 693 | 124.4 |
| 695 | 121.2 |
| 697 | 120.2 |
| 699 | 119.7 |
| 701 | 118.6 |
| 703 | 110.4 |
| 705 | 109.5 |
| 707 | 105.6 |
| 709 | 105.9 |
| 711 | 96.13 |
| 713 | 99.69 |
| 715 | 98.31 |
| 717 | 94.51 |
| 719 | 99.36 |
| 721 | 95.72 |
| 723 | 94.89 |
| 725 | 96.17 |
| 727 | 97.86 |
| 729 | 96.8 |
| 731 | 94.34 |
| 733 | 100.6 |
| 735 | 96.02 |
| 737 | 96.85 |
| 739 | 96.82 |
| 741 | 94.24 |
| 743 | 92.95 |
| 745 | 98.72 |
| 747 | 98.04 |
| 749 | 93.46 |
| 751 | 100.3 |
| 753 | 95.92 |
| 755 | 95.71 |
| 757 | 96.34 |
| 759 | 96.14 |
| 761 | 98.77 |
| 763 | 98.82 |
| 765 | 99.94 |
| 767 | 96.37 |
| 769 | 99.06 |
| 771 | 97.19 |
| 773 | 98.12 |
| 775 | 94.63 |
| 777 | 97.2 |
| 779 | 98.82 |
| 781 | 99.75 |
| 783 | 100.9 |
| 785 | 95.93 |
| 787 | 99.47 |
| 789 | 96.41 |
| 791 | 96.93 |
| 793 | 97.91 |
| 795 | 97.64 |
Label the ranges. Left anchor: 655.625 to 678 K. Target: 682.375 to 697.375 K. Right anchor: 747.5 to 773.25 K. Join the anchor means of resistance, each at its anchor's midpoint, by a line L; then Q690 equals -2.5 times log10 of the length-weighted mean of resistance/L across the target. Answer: -0.24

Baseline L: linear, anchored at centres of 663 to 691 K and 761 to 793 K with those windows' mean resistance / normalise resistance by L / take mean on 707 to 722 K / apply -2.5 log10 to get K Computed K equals 0.04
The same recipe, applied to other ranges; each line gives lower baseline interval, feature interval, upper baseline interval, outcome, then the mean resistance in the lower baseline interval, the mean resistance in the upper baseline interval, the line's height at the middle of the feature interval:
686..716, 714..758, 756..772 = 0.09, 113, 97.8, 105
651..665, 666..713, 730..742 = -0.15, 95.4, 96.5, 95.8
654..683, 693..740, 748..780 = -0.06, 98.6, 97.3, 97.9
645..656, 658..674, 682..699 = 0.11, 96.6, 120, 106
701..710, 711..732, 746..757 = 0.09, 109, 96.7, 105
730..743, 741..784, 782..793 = 0.00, 96.2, 97.9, 97.1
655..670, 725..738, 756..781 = 0.00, 95.7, 97.7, 97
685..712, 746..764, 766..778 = 0.05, 115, 97.1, 101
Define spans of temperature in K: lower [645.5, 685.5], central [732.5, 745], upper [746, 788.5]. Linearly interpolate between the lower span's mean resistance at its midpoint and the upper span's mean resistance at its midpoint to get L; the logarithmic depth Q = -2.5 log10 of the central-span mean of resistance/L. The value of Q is 0.020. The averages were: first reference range 99.1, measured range 96.3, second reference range 97.6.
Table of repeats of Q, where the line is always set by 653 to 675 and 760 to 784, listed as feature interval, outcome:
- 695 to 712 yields -0.150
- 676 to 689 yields -0.155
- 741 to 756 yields 0.017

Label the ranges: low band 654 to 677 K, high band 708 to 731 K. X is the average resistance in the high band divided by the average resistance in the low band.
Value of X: 1.0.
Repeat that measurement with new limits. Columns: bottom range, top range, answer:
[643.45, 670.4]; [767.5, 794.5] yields 1.02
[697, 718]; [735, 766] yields 0.91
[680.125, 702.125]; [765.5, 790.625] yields 0.82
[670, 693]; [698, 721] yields 0.95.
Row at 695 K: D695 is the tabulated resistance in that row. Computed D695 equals 121.2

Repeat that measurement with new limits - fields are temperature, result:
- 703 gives 110.4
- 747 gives 98.04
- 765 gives 99.94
